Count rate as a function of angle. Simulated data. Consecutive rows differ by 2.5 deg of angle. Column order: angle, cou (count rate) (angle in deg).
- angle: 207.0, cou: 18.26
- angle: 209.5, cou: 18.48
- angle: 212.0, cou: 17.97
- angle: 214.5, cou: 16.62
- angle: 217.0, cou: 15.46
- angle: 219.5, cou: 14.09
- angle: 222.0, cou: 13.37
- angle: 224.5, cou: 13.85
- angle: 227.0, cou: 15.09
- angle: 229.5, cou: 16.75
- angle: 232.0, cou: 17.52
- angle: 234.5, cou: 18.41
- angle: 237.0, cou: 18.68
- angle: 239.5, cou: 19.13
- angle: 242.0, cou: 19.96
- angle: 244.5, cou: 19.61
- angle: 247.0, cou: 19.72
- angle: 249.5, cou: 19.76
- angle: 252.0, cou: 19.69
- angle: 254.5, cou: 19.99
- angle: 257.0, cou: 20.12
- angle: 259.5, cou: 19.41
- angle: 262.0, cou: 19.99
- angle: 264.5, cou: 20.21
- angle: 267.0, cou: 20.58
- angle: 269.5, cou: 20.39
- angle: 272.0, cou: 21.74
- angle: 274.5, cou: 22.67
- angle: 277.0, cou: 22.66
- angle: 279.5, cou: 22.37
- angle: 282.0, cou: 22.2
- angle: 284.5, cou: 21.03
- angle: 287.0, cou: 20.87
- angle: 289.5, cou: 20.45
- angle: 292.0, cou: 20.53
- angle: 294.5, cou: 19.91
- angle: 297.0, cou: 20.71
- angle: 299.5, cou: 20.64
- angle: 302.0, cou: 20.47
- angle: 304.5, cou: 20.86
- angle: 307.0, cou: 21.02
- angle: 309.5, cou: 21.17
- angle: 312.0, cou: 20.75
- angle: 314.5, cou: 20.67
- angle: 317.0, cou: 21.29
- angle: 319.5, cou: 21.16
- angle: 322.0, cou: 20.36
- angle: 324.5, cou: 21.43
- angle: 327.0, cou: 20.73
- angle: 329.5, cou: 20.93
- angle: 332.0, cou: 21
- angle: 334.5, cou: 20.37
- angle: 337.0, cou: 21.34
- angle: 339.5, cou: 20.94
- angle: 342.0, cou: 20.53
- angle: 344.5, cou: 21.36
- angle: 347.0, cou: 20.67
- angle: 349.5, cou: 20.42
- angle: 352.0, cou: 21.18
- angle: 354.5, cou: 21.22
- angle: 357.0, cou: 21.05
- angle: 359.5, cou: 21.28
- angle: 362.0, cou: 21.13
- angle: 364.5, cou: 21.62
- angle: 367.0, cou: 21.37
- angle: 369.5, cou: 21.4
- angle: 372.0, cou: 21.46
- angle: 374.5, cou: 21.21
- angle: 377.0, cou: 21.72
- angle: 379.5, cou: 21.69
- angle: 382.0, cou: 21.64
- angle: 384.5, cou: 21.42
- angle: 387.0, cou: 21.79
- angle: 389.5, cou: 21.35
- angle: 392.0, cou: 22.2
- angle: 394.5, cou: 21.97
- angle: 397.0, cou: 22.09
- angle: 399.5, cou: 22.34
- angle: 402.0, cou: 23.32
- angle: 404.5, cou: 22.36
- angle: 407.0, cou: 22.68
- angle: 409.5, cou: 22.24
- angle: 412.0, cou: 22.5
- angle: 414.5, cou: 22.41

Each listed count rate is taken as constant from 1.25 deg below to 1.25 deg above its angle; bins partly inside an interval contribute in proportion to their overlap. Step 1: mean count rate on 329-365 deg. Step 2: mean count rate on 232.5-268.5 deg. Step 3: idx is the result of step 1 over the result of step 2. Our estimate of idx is 1.07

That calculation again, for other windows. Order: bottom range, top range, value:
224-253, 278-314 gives 1.15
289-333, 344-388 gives 1.03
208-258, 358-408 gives 1.23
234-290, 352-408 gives 1.06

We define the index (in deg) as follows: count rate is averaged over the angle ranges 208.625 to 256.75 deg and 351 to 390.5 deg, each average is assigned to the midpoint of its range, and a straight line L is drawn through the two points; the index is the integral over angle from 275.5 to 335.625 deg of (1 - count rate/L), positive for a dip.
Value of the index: -4.2 deg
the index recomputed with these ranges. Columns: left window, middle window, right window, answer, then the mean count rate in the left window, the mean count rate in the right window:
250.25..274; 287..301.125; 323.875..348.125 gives 0.06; 20.3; 20.9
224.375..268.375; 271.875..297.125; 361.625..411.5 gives -2.13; 18.9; 21.9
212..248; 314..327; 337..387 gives -0.69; 17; 21.2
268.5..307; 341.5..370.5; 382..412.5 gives 0.89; 21.2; 22.2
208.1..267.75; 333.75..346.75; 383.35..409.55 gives -0.12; 18.1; 22.2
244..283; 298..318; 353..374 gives 0.12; 20.7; 21.3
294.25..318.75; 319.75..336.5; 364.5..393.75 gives 0.14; 20.8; 21.6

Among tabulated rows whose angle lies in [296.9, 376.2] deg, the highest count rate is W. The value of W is 21.62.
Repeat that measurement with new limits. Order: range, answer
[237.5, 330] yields 22.67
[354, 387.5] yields 21.79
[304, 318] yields 21.29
